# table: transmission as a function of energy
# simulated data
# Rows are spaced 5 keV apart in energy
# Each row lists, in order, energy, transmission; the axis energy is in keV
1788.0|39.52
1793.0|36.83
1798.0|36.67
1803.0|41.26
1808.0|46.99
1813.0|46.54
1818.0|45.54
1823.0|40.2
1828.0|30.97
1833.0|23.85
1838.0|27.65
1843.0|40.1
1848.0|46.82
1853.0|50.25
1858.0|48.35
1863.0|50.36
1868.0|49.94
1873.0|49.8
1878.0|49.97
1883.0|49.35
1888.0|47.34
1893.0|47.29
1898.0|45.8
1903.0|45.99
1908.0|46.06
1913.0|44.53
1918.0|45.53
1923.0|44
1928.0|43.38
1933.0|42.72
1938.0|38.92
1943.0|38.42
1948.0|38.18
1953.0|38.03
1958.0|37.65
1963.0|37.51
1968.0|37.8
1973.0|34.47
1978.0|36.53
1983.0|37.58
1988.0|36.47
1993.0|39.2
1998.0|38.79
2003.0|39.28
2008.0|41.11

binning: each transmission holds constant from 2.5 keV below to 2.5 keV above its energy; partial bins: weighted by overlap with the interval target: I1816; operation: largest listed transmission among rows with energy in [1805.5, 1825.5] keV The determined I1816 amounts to 46.99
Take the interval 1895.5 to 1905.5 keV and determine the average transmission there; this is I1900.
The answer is 45.9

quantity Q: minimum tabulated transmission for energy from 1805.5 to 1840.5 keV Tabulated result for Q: 23.85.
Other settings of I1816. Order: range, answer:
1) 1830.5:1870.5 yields 50.36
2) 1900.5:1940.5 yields 46.06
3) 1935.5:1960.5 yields 38.92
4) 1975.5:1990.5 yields 37.58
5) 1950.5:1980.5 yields 38.03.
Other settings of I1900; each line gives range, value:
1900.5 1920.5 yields 45.5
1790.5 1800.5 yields 36.8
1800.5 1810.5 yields 44.1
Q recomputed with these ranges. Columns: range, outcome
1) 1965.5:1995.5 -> 34.47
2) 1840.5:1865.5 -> 40.1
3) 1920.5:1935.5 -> 42.72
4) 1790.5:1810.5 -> 36.67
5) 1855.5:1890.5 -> 47.34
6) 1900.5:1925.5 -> 44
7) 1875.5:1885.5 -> 49.35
